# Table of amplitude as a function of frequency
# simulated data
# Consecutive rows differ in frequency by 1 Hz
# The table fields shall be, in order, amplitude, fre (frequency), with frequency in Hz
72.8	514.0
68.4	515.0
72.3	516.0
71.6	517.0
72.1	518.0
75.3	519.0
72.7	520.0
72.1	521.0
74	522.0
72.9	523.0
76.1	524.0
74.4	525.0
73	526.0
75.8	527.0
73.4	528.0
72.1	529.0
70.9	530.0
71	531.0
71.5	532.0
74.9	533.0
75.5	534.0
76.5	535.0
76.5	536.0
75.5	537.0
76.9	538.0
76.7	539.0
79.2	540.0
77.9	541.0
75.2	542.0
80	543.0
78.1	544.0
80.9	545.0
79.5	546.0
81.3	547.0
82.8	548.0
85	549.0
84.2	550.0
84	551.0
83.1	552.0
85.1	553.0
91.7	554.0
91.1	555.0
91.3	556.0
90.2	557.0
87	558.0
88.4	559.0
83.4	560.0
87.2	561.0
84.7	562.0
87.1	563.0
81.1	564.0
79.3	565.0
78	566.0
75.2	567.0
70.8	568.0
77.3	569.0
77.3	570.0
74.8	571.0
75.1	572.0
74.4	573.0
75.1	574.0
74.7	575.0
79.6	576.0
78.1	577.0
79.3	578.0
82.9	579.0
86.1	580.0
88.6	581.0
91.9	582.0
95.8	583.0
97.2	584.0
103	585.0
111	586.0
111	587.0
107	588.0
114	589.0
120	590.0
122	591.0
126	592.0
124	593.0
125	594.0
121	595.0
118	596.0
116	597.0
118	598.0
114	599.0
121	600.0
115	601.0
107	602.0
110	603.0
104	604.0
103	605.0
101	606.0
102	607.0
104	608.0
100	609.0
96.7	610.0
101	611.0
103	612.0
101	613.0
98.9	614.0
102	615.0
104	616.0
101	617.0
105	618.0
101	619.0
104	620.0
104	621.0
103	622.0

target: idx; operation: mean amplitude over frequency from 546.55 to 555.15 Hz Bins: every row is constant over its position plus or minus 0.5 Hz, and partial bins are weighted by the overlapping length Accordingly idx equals 85.2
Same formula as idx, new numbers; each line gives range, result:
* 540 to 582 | 81.7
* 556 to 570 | 82.4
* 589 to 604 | 118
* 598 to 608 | 109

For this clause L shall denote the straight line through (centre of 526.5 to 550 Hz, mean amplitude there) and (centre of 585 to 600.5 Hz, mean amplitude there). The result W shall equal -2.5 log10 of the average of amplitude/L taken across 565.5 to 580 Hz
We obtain 0.312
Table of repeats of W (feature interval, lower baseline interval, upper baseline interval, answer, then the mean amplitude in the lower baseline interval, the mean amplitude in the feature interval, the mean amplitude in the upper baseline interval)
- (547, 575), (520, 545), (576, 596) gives 0.10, 75.1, 82.2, 104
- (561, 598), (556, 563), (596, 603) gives 0.08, 87.2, 94.2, 115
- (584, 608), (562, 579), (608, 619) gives -0.23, 77.7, 113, 101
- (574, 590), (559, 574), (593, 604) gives 0.05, 79.2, 93.6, 116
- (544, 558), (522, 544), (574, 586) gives -0.07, 75.1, 85.2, 87.5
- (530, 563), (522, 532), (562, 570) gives -0.07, 73.2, 81.4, 78.7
